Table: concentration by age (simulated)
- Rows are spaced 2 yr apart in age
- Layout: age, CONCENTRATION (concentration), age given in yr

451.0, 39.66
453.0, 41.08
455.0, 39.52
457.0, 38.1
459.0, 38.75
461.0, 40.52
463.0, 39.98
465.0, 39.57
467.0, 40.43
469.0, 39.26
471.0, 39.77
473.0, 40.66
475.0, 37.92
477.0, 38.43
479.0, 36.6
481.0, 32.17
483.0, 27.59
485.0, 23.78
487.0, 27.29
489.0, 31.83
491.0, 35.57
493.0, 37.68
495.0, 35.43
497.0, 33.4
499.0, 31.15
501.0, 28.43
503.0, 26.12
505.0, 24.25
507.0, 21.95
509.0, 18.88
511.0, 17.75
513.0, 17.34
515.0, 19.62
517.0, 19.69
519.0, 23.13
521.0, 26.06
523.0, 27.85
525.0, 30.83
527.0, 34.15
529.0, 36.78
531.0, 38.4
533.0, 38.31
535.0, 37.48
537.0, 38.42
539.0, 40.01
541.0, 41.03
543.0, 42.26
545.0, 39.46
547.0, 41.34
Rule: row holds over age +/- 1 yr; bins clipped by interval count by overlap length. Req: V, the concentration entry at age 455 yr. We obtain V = 39.52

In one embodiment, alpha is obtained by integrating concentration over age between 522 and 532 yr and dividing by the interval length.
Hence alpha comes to 33.6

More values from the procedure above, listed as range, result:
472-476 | 39.3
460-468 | 40.1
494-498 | 34.4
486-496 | 33.6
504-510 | 21.7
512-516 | 18.5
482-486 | 25.7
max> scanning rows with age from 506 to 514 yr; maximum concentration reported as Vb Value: 21.95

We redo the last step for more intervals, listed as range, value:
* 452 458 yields 41.08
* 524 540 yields 40.01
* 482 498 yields 37.68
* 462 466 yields 39.98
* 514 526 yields 30.83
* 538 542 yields 41.03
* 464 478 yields 40.66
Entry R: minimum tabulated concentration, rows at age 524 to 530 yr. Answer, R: 30.83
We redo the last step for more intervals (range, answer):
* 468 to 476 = 37.92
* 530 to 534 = 38.31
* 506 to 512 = 17.75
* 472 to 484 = 27.59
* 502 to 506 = 24.25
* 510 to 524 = 17.34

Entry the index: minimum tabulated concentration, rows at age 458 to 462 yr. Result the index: 38.75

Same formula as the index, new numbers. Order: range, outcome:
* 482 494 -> 23.78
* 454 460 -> 38.1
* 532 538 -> 37.48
